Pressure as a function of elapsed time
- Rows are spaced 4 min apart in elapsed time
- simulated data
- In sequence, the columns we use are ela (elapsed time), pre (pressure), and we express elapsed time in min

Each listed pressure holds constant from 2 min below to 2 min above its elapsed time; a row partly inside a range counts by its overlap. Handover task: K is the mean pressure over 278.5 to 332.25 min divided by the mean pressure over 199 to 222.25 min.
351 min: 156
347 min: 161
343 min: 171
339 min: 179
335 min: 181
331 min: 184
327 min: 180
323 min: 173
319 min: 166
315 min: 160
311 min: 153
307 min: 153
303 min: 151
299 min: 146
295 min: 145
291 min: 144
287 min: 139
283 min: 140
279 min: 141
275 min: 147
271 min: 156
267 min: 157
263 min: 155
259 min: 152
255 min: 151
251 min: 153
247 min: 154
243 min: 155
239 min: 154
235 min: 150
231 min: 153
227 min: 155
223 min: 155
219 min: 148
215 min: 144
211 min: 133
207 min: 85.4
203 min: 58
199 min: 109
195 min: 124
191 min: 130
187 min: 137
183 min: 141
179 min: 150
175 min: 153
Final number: 1.35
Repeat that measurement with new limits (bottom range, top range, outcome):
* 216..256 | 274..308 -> 0.95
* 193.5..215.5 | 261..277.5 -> 1.44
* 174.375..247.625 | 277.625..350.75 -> 1.18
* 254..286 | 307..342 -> 1.14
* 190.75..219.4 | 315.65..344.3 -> 1.54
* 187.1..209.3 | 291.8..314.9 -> 1.43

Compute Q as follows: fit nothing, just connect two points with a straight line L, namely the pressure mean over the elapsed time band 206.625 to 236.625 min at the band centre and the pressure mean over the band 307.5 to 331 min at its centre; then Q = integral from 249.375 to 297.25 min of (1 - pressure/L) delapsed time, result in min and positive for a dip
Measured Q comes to 2.3 min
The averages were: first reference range 143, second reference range 167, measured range 148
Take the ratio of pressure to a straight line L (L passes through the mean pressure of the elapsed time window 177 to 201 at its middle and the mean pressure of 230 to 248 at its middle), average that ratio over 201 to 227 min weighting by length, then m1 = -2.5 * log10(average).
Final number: 0.16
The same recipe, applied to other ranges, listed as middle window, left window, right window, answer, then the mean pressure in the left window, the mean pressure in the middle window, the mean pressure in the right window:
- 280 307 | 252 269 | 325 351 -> 0.13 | 154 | 145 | 174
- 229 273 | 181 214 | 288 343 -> -0.13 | 116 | 154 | 163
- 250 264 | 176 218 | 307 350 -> -0.06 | 123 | 153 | 170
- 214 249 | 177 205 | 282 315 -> -0.16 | 121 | 152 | 147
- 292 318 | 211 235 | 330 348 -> 0.11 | 149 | 152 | 176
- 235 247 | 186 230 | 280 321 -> -0.15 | 126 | 154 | 149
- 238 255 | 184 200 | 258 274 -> -0.05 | 127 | 154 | 155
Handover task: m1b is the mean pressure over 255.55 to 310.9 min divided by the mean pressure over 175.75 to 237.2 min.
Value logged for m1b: 1.1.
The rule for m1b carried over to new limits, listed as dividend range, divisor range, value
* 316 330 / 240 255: 1.13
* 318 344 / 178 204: 1.44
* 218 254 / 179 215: 1.29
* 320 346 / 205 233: 1.27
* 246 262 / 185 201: 1.22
